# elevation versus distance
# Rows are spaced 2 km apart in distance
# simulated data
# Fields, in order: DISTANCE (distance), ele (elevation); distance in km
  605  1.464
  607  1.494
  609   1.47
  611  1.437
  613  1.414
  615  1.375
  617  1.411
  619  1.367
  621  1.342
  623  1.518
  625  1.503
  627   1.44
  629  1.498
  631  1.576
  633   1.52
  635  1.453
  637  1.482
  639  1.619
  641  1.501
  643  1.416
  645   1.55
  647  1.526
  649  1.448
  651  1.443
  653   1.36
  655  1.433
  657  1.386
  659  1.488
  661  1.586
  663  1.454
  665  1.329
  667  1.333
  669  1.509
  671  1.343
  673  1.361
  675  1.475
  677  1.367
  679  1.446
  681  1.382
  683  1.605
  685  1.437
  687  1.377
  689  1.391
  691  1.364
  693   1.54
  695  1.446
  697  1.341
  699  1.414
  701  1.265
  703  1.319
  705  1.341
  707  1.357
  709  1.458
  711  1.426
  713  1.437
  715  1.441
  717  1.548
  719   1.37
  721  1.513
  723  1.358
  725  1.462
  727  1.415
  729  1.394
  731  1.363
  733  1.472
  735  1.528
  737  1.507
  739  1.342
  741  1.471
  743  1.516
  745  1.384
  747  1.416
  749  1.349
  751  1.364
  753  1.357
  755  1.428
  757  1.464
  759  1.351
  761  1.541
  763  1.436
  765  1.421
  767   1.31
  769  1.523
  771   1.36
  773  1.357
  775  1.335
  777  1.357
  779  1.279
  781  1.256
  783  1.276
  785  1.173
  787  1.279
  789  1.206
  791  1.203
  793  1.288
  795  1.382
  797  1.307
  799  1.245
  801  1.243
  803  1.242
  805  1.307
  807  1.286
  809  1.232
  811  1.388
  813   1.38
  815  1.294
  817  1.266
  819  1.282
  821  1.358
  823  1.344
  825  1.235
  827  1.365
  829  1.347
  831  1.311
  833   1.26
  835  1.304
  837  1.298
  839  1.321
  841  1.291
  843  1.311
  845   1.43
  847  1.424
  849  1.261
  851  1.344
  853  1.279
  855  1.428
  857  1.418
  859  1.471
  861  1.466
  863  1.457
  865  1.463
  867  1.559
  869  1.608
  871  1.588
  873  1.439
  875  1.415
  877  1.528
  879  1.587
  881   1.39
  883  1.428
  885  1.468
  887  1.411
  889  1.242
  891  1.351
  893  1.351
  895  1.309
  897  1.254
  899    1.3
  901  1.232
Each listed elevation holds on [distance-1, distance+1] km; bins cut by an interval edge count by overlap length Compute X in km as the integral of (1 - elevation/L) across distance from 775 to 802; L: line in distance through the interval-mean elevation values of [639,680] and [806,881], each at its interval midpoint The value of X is 2.5 km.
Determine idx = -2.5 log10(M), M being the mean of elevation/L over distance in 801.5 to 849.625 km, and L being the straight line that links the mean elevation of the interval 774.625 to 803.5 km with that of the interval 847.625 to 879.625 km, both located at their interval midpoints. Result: 0.04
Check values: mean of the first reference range 1.27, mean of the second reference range 1.46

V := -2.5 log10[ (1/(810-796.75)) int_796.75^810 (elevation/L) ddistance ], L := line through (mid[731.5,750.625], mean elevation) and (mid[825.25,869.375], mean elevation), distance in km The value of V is 0.11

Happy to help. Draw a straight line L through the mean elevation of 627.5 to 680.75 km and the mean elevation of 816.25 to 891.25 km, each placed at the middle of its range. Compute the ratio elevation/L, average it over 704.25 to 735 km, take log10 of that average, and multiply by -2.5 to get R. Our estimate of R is 0.005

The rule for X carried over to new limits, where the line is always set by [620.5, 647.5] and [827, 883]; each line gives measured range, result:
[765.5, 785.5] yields 1.5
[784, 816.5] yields 3.4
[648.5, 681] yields 1.4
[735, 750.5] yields 0.2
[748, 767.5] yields 0.6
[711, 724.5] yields 0.2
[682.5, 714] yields 1.4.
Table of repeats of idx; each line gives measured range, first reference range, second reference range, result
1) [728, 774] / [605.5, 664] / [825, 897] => 0.01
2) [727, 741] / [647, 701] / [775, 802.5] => -0.07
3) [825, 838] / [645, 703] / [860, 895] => 0.11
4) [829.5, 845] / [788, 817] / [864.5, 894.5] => 0.04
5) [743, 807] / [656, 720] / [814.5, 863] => 0.03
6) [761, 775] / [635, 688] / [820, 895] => 0.01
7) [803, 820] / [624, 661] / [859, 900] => 0.12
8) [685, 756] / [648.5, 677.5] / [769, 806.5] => -0.04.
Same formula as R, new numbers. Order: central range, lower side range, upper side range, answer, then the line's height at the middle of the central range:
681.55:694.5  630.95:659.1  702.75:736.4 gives -0.001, 1.45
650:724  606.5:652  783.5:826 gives -0.007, 1.41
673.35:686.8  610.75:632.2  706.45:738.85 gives -0.001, 1.44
